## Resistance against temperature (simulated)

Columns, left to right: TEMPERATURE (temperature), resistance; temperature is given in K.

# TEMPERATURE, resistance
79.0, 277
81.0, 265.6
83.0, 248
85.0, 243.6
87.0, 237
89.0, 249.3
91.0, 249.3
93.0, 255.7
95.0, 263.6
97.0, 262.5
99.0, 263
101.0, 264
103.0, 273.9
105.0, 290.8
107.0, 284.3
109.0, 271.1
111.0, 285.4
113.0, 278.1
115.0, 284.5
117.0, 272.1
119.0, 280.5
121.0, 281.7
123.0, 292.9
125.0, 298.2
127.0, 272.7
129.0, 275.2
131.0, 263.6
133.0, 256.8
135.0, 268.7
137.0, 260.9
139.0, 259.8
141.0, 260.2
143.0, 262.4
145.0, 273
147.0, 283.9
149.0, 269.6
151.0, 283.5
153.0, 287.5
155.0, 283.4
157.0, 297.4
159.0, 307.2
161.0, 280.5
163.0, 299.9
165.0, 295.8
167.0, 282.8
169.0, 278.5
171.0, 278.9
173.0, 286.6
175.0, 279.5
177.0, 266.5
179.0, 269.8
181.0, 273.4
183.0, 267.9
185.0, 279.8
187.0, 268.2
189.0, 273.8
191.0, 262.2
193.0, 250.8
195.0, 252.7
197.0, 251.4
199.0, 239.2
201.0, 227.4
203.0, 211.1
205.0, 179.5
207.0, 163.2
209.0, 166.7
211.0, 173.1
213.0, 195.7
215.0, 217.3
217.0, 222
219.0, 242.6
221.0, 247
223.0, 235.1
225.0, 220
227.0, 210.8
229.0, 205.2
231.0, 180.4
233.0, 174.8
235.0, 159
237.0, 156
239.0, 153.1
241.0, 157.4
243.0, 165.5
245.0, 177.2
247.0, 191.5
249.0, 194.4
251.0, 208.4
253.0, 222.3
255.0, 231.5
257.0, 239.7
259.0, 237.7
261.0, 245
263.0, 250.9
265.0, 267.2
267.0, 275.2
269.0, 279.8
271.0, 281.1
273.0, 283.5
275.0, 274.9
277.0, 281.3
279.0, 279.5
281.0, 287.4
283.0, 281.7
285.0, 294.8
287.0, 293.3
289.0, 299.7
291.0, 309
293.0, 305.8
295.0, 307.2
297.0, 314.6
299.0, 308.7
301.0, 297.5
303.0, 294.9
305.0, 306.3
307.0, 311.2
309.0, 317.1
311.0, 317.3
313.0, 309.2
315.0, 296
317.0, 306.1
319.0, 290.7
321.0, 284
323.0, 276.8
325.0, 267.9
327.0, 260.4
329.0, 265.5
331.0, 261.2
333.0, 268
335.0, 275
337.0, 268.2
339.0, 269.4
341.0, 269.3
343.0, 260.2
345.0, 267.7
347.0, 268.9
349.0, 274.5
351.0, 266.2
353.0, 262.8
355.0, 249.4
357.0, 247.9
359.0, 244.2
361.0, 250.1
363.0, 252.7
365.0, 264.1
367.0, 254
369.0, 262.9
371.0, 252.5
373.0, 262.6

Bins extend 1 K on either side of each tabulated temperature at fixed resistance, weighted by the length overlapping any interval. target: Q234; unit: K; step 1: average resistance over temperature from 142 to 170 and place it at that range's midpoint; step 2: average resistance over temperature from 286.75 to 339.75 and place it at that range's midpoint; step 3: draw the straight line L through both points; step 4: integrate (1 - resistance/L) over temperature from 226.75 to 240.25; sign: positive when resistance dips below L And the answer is 5.3 K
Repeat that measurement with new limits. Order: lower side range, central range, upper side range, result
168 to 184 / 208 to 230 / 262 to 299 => 5.3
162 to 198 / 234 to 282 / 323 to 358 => 7.1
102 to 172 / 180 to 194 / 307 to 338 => 0.6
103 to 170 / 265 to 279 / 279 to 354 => 0.3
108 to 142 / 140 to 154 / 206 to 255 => -0.9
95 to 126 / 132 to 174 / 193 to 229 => -4.6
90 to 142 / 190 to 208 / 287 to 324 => 3.7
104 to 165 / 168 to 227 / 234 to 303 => 5.8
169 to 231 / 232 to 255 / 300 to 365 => 6.4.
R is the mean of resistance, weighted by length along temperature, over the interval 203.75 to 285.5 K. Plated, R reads 222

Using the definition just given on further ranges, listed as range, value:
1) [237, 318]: 265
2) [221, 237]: 198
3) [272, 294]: 290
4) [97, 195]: 276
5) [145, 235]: 248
